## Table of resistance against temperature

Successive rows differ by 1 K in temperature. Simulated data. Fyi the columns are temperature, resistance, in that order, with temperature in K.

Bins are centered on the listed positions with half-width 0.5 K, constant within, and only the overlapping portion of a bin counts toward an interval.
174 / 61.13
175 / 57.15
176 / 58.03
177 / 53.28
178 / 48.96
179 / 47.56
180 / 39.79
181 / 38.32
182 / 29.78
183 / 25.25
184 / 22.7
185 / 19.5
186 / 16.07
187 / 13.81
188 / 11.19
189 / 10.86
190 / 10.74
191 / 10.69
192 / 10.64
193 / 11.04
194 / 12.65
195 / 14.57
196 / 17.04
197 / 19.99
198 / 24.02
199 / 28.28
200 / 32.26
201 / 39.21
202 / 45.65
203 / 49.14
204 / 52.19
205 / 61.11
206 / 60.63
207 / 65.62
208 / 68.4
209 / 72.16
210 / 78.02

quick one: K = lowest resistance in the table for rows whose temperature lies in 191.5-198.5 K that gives 10.64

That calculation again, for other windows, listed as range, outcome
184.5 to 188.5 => 11.19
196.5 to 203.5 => 19.99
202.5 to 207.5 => 49.14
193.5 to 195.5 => 12.65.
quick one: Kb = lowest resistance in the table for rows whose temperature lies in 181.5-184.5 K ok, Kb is 22.7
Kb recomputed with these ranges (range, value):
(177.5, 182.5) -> 29.78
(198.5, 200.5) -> 28.28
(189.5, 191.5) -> 10.69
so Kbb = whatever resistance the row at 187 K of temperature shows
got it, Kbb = 13.81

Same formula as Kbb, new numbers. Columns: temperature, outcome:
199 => 28.28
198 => 24.02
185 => 19.5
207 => 65.62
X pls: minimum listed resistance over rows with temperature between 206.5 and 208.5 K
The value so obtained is 65.62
